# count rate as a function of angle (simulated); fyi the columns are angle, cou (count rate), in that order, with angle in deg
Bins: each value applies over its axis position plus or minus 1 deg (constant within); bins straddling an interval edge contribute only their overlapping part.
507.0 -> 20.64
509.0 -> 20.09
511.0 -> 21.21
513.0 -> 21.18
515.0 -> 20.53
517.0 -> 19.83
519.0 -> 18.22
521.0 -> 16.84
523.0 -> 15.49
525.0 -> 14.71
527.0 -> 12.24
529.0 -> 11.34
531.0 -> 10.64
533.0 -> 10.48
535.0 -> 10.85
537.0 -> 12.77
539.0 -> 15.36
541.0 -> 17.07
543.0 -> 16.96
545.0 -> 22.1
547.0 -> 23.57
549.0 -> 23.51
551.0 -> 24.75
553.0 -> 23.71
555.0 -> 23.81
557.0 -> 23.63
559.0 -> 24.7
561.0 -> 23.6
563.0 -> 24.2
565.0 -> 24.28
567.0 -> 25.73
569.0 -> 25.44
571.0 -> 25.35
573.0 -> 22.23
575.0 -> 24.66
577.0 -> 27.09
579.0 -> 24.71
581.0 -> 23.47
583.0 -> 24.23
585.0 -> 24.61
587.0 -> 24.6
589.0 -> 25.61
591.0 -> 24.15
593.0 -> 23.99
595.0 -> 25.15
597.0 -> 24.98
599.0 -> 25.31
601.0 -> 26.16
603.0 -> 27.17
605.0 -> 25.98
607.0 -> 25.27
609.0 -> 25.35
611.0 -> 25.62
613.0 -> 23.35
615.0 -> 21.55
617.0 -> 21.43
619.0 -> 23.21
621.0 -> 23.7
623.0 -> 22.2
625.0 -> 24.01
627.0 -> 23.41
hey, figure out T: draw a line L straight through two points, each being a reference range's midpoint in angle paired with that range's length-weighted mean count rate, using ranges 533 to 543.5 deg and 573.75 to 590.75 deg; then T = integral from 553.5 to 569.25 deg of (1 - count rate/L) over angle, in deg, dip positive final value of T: -3.7 deg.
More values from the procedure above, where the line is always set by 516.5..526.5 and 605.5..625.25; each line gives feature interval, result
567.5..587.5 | -3.7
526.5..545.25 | 4.3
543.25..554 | -2.5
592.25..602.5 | -1.4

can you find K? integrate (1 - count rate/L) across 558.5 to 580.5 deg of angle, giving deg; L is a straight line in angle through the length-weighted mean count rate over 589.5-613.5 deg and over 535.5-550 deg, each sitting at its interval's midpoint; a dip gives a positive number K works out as -3.2 deg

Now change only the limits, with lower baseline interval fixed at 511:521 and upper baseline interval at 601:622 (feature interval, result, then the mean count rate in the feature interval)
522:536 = 5.6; 12.2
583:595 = -0.7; 24.6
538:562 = -0.5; 21.9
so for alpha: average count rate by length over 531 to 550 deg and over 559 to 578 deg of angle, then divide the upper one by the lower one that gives 1.49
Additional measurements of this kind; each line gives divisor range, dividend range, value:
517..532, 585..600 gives 1.70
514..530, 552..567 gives 1.49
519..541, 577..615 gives 1.85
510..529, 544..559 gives 1.35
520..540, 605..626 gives 1.81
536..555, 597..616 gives 1.24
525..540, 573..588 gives 2.03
